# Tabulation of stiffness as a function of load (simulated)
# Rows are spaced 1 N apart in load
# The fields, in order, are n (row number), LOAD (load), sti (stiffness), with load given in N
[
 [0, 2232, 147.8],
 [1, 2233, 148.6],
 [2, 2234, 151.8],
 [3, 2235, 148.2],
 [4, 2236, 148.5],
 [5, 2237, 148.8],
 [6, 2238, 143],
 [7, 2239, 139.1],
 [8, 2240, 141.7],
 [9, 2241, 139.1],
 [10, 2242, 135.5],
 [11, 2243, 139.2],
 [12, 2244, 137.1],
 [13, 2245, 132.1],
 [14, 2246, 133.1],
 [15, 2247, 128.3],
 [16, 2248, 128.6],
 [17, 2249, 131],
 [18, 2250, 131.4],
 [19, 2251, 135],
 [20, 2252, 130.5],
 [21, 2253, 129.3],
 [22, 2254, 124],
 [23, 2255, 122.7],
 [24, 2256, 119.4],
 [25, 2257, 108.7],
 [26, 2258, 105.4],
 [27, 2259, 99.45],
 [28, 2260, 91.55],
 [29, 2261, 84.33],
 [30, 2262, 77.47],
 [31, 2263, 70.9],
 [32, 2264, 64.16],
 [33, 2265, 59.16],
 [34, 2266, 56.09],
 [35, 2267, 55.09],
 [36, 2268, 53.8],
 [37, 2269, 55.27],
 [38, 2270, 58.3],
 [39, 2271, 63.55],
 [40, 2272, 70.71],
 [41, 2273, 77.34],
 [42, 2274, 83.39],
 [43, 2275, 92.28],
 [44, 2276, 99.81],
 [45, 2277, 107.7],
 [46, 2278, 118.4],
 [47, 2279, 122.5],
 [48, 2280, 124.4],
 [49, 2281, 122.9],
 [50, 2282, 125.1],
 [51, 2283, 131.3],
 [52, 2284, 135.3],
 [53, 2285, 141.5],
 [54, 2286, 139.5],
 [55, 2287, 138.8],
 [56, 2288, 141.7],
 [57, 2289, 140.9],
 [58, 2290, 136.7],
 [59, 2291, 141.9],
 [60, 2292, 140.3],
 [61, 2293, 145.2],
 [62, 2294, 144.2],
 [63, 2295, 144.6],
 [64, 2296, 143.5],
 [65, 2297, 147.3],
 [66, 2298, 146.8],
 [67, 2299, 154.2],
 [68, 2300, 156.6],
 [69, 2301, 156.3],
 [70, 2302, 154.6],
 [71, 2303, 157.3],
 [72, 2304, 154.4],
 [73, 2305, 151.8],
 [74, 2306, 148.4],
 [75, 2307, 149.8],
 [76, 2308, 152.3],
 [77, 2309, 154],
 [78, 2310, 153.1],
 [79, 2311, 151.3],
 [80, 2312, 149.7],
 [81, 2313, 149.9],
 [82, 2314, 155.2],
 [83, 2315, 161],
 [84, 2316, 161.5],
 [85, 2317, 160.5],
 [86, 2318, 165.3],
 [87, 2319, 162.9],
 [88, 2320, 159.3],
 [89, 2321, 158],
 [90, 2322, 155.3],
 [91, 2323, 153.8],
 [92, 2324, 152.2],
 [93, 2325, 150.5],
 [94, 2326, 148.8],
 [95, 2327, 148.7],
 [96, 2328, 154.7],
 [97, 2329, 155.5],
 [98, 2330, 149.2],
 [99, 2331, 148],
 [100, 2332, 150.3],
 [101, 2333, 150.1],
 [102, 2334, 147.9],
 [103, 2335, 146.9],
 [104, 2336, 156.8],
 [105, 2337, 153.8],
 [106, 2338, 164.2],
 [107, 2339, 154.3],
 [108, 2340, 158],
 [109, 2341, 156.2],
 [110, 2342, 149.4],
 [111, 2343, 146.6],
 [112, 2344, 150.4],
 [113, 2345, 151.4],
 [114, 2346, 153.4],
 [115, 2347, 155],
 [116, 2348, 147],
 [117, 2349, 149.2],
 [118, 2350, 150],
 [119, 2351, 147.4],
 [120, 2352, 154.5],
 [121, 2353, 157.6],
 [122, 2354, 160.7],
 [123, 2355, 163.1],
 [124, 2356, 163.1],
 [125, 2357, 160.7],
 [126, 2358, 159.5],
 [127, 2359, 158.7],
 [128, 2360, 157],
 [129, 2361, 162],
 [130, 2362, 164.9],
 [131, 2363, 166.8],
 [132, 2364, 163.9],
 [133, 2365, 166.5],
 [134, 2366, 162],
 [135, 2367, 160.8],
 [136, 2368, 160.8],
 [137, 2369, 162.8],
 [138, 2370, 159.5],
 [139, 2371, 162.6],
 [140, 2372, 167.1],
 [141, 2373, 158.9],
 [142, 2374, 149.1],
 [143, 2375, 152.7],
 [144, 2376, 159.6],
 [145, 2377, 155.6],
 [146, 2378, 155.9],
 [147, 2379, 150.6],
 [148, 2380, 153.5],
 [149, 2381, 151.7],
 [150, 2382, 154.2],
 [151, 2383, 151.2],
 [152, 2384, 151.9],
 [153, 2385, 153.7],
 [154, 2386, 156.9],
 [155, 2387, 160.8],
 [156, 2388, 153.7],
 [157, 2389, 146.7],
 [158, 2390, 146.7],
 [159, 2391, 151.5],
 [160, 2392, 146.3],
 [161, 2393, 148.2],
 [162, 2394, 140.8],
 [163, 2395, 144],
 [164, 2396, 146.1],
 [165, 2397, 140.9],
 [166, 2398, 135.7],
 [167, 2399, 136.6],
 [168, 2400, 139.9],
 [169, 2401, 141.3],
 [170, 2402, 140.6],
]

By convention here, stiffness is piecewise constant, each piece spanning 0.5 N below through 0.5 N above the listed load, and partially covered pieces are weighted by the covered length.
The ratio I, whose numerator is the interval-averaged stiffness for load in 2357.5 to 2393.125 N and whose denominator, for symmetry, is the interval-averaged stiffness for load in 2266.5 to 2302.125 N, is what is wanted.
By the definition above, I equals 1.31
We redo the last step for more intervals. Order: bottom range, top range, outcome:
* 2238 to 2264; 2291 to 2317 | 1.26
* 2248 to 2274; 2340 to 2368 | 1.72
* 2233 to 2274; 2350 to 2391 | 1.44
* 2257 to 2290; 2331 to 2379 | 1.60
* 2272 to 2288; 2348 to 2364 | 1.36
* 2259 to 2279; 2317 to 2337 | 1.98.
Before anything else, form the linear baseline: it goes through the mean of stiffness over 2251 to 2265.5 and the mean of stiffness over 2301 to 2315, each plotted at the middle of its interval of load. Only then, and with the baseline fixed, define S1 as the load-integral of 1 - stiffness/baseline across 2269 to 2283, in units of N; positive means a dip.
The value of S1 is 2.7 N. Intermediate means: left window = 100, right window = 153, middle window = 97.1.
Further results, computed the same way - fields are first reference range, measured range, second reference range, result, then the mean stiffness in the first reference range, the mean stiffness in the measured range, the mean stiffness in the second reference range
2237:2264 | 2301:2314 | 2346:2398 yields -1.5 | 121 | 152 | 155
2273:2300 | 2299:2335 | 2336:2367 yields -2.8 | 131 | 154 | 157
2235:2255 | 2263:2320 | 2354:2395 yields 6.6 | 136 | 127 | 157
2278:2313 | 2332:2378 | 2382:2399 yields -3.2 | 144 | 157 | 148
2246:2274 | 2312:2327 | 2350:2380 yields -2.9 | 94.3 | 156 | 159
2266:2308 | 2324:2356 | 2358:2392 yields -2.0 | 123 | 153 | 157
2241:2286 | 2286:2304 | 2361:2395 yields -4.1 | 106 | 147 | 156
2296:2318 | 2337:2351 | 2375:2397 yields 0.0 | 154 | 153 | 151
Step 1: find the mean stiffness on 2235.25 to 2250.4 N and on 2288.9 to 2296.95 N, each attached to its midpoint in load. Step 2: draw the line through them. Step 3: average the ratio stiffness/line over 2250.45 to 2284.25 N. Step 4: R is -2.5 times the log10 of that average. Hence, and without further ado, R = 0.41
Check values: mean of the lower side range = 137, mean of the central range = 96.1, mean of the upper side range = 143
